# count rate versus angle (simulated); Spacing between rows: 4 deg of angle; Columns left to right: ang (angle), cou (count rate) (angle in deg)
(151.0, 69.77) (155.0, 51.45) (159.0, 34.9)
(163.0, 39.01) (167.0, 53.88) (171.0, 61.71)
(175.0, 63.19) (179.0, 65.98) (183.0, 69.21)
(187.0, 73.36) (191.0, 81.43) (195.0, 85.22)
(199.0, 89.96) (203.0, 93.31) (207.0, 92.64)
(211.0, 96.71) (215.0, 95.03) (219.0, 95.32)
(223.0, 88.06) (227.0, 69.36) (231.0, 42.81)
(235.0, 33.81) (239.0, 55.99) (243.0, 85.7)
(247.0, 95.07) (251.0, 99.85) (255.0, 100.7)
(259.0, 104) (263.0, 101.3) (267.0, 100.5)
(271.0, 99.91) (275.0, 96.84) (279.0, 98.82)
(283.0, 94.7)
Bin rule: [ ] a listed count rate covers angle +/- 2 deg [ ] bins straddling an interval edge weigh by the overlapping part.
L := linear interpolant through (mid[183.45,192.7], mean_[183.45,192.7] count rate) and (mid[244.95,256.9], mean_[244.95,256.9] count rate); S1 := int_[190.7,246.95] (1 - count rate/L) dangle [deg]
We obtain 4.18 deg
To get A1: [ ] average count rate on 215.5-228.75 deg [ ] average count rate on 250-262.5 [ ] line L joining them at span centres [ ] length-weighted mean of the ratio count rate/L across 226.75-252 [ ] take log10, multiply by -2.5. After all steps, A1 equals 0.36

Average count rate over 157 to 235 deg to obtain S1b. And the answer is 72.2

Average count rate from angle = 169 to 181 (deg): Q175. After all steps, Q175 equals 63.6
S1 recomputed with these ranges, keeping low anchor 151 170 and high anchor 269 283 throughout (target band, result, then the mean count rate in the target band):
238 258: -0.8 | 89.9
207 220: -4.4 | 95.2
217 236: 2.1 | 67.6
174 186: -2.2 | 67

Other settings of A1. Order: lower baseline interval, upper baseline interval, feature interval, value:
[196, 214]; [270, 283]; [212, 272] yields 0.13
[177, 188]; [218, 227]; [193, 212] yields -0.17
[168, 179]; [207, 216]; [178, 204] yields -0.03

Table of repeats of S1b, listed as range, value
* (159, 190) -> 59.9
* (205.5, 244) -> 75.1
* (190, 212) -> 90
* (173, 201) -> 75.5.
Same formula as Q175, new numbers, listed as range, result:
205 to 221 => 94.9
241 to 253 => 93.5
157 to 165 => 37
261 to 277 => 99.6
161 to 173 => 51.5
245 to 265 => 100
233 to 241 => 44.9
